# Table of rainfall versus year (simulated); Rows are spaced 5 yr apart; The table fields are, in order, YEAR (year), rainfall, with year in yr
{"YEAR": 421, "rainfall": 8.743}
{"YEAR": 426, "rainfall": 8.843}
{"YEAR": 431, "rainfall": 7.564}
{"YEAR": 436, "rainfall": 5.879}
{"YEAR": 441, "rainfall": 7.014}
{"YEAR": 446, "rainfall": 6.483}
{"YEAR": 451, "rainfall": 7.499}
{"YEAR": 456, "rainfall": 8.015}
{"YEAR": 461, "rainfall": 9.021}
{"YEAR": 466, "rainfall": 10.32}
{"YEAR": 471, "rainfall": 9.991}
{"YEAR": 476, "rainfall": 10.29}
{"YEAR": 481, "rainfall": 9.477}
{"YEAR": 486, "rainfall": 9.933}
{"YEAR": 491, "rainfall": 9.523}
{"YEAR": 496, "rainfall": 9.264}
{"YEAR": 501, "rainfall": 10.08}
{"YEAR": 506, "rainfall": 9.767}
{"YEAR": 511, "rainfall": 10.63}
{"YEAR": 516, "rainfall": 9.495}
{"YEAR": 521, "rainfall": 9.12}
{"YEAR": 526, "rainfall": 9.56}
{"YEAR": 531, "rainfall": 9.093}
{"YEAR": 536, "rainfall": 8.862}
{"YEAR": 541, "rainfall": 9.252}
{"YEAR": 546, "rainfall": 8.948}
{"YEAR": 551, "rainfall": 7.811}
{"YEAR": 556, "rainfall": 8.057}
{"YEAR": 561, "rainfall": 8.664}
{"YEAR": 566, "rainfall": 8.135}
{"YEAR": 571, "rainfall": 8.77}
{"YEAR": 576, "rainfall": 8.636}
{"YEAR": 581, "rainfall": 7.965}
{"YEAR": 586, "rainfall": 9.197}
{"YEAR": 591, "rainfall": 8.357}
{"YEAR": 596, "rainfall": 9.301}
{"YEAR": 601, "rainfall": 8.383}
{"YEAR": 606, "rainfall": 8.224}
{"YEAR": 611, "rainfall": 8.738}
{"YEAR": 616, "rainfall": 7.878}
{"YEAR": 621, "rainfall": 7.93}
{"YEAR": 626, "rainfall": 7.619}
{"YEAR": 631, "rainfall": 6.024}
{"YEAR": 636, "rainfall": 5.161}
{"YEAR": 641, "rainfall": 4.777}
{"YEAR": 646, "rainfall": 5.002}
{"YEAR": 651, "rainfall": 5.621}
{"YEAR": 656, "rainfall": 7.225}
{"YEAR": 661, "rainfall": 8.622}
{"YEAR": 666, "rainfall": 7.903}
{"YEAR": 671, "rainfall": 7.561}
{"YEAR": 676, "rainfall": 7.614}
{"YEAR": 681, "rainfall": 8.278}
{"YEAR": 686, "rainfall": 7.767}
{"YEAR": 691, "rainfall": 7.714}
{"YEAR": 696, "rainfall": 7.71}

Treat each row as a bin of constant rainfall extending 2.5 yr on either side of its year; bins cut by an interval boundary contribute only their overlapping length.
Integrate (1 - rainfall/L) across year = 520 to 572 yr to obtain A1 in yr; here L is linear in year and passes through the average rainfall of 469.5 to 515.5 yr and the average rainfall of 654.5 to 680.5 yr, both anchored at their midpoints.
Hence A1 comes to 2.9 yr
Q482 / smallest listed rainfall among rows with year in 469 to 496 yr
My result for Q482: 9.264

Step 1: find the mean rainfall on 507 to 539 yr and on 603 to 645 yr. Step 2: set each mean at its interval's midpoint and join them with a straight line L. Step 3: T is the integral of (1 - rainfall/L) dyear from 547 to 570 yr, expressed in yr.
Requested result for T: 0.9 yr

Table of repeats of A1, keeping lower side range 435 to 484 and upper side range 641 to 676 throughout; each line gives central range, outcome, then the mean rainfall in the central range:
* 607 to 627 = -2.4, 8.09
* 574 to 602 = -4.5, 8.65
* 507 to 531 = -4.9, 9.64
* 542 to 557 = -1.2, 8.39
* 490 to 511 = -4.2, 9.78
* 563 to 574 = -1.3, 8.47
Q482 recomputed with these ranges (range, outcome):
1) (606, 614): 8.224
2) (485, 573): 7.811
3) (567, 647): 4.777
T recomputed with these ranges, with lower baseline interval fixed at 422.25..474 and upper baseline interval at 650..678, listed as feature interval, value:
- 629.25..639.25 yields 2.76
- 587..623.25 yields -3.59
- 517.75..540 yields -3.65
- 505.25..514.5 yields -2.65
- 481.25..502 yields -4.33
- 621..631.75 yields 0.58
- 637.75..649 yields 3.91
